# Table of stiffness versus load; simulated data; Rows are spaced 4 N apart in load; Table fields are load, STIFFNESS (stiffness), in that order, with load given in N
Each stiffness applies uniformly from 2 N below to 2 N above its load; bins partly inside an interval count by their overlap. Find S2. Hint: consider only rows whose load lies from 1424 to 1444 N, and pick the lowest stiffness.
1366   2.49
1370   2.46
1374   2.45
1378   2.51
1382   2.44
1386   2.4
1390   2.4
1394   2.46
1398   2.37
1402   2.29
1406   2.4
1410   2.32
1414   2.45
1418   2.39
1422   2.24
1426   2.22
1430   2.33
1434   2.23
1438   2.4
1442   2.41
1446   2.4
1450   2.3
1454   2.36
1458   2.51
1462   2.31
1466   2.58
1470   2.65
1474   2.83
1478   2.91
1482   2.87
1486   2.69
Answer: 2.22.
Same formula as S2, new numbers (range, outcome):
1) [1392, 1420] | 2.29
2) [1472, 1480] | 2.83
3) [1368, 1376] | 2.45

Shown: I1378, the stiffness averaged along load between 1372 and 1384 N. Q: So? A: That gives 2.47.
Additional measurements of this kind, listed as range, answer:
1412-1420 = 2.42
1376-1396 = 2.44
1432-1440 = 2.31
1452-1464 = 2.39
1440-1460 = 2.4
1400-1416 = 2.37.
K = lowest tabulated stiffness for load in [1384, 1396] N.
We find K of 2.4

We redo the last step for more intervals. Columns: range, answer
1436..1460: 2.3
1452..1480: 2.31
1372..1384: 2.44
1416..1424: 2.24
